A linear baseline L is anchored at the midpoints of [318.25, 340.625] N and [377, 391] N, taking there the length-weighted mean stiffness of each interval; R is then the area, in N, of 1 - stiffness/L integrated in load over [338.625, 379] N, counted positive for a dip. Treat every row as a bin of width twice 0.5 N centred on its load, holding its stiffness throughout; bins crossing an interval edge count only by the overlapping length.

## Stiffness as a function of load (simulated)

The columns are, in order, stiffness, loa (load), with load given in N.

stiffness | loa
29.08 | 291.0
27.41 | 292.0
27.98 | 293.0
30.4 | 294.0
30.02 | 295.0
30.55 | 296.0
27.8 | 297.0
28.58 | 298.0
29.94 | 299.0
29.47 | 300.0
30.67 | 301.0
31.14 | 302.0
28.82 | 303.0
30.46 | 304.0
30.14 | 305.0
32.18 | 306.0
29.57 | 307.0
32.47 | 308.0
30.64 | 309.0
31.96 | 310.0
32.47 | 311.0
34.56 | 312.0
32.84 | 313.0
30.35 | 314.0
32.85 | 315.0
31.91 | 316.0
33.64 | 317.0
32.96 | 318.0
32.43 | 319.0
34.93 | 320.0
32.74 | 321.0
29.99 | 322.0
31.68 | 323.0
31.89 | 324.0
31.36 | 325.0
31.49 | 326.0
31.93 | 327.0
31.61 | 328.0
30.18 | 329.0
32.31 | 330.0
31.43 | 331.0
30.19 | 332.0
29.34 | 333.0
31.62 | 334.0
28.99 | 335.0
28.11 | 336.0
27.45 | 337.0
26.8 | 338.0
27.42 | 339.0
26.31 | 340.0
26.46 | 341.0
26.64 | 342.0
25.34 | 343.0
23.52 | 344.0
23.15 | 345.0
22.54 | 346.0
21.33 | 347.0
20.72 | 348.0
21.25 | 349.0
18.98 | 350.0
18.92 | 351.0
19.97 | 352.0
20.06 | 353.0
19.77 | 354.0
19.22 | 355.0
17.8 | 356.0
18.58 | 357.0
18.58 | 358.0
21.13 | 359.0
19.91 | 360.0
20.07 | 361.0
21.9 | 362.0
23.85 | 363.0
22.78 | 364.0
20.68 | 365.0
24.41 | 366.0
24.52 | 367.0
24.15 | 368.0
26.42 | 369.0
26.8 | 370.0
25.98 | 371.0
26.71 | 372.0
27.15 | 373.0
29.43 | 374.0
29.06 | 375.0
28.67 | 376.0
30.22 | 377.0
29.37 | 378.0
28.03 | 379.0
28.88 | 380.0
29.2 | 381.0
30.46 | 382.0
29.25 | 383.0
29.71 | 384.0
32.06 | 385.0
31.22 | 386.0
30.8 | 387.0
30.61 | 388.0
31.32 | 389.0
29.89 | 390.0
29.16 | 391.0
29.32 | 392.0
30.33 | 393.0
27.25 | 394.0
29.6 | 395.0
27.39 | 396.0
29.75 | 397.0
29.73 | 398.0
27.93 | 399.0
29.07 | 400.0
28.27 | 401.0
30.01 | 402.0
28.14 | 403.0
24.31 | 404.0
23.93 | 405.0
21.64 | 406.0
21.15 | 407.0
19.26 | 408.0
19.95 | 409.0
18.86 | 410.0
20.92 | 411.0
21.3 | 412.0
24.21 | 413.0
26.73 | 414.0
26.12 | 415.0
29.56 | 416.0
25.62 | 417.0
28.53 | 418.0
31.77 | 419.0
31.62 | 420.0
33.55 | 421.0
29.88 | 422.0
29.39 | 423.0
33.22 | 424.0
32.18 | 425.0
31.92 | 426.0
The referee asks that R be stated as 8.94 N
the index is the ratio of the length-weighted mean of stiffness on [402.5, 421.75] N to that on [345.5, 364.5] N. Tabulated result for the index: 1.23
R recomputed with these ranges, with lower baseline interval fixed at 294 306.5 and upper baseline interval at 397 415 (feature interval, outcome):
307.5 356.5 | 0.8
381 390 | -1.7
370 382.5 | -1.1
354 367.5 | 3.0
